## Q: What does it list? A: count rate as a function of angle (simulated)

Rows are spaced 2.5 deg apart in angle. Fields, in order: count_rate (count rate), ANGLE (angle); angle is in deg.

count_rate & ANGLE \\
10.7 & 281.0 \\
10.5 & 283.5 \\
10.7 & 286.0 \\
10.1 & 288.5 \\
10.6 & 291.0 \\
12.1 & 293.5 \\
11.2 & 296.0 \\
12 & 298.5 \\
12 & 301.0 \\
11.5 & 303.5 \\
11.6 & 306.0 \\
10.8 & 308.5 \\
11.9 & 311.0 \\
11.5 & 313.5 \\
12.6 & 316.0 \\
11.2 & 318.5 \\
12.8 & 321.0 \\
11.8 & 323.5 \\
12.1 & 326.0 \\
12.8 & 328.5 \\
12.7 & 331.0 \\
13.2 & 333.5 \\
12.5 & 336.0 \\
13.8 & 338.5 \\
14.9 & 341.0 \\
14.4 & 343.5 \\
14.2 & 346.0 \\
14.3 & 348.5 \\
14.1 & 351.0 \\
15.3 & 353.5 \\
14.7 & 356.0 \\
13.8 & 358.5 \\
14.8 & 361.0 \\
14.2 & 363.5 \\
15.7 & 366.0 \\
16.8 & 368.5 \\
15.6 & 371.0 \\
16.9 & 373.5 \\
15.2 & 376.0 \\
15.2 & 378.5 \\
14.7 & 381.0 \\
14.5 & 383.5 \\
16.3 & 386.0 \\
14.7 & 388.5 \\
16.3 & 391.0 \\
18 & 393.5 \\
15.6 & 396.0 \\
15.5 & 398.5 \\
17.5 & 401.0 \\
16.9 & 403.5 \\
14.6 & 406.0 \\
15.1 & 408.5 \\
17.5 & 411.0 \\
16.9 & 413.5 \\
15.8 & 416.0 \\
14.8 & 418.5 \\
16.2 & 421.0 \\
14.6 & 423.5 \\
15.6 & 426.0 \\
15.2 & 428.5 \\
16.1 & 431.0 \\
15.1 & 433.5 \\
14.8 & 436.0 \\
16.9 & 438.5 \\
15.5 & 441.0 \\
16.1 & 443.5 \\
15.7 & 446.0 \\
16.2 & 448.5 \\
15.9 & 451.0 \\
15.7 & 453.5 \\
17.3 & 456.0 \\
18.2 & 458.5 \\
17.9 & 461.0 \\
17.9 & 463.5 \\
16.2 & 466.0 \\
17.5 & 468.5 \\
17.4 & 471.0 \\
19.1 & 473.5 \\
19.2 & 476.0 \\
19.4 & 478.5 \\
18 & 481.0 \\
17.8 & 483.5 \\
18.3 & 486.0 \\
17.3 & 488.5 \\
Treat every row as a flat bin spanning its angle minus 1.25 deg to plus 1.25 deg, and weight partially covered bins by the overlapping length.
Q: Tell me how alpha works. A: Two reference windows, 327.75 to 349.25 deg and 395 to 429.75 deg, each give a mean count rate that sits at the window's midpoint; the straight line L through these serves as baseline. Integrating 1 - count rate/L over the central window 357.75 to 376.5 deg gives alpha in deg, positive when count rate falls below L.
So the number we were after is -1.2 deg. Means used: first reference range 13.6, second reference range 15.8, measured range 15.4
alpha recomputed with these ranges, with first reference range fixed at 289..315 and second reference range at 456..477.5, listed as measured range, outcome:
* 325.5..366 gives -2.3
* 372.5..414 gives -2.5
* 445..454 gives 0.7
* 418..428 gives 0.5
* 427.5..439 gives 0.7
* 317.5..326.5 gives 0.2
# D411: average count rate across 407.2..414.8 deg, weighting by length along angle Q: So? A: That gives 16.5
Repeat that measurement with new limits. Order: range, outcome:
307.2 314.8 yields 11.4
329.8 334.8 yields 12.9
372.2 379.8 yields 15.8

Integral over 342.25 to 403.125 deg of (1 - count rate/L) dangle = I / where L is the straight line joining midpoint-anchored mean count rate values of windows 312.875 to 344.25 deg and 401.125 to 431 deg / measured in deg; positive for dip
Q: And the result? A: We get -4.4 deg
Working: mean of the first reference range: 12.8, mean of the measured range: 15.4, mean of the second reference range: 15.8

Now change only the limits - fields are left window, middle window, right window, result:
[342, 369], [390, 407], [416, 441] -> -1.3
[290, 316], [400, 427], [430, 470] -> -1.3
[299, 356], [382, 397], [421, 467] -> -1.3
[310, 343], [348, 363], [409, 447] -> -1.1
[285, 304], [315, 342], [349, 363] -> 0.7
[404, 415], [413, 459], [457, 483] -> 2.9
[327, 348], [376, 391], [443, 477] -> -0.3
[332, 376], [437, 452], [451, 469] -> 0.7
